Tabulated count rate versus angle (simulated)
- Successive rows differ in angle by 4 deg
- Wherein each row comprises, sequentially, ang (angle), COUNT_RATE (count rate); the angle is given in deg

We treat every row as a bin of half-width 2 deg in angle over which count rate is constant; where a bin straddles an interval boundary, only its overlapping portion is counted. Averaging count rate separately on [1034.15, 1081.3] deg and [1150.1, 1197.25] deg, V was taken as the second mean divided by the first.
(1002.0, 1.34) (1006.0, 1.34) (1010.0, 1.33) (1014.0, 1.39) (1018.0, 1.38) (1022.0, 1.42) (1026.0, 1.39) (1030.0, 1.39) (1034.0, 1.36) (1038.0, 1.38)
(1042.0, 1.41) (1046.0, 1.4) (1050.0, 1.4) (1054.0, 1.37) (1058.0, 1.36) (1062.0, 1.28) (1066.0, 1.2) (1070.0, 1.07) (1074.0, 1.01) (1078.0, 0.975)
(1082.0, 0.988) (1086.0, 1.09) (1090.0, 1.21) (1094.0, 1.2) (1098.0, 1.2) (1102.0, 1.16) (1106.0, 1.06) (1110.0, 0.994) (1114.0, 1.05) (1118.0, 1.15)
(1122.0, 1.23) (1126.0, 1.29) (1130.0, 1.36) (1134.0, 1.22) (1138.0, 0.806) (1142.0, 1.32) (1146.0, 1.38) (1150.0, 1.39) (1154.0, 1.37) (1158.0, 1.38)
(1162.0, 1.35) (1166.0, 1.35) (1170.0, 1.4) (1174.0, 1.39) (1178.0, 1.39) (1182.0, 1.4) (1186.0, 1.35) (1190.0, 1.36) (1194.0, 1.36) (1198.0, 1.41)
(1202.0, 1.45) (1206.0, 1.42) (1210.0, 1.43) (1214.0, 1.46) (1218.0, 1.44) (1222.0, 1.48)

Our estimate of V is 1.09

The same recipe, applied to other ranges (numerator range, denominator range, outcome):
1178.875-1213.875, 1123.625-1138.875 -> 1.17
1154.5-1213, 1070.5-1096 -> 1.29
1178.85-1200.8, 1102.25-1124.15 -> 1.25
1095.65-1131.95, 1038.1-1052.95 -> 0.83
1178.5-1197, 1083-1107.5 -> 1.19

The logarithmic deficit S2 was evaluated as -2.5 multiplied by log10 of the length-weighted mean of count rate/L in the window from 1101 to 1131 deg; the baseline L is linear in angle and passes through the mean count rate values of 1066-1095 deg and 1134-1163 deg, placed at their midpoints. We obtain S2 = 0.03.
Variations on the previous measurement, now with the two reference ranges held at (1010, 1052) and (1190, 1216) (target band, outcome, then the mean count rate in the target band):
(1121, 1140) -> 0.19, 1.18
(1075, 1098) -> 0.26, 1.1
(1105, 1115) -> 0.33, 1.03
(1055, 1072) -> 0.13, 1.24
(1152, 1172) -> 0.03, 1.37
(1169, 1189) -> 0.02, 1.38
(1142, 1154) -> 0.03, 1.37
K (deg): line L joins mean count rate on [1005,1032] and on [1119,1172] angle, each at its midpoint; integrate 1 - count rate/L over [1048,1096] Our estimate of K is 5.9 deg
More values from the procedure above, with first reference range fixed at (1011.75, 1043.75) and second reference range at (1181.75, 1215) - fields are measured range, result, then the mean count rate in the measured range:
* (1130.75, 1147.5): 2.5 deg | 1.19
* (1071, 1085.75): 4.1 deg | 1.01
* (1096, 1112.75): 3.5 deg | 1.1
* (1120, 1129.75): 0.8 deg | 1.28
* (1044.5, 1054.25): 0.0 deg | 1.39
